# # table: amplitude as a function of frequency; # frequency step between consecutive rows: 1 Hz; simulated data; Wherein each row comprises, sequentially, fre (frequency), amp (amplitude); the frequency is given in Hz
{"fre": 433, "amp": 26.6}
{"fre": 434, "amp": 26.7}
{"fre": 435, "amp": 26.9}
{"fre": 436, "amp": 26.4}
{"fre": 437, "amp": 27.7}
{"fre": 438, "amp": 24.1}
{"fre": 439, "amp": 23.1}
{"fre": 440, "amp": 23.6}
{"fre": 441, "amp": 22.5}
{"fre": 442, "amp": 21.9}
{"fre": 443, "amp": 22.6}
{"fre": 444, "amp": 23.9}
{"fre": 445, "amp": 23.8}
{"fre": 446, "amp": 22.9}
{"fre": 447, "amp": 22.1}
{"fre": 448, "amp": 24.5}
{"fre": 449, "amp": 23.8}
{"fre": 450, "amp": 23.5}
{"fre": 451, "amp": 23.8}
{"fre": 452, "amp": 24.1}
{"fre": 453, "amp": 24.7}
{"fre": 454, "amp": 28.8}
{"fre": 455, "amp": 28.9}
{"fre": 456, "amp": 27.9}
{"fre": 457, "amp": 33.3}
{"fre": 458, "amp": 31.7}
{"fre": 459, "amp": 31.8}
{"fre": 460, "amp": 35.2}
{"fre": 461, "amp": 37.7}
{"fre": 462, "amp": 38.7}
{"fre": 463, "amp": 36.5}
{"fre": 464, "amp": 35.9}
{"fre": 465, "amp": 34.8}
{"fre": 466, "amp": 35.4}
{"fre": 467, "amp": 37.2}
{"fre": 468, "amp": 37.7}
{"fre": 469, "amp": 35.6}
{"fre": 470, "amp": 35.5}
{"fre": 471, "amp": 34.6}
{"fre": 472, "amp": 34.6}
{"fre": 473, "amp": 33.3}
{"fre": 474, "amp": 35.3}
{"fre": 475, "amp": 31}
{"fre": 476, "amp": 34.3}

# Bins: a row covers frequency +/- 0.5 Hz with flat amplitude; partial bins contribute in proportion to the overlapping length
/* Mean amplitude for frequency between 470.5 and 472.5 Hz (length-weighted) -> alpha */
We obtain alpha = 34.6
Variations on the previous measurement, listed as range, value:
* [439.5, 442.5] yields 22.7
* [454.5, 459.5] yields 30.7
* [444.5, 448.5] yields 23.3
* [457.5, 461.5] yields 34.1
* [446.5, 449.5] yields 23.5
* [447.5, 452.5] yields 23.9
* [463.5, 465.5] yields 35.3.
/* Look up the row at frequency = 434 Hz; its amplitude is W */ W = 26.7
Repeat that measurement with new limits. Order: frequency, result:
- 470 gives 35.5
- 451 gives 23.8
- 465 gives 34.8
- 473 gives 33.3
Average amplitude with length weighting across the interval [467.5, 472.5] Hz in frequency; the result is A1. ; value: 35.6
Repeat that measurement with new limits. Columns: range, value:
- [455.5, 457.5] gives 30.6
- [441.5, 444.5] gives 22.8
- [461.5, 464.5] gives 37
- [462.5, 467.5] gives 36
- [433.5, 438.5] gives 26.4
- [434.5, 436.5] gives 26.6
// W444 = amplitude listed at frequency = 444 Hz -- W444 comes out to 23.9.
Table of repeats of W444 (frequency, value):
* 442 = 21.9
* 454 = 28.8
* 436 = 26.4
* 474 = 35.3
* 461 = 37.7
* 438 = 24.1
